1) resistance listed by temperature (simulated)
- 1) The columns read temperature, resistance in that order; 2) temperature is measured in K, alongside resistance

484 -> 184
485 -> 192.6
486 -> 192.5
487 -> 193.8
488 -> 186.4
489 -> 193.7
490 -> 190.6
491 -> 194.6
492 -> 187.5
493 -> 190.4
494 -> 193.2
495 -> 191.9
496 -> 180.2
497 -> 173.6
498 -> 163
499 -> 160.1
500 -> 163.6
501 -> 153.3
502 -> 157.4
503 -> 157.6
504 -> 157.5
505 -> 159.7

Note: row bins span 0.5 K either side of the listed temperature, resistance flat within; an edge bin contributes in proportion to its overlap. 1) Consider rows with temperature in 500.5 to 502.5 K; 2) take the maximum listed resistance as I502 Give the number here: 157.4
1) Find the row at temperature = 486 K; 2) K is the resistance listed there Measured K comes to 192.5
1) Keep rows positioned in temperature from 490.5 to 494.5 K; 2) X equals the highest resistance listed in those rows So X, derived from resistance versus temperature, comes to 194.6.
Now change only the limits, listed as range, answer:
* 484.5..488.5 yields 193.8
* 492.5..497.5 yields 193.2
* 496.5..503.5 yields 173.6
